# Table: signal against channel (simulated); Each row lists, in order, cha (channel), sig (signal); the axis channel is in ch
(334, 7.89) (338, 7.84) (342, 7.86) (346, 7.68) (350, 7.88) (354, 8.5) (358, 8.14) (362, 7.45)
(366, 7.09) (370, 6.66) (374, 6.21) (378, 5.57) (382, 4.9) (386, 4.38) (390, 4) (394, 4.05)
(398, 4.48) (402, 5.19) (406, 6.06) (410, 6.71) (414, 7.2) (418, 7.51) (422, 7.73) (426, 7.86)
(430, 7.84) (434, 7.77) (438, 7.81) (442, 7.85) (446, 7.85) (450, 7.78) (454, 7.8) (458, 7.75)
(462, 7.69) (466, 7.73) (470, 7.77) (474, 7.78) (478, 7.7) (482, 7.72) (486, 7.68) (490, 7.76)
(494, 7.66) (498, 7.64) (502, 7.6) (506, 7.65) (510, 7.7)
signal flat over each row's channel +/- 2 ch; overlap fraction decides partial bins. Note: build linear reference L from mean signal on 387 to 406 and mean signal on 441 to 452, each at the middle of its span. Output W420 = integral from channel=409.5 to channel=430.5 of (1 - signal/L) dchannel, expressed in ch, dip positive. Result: -4.8 ch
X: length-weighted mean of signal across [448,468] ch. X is 7.75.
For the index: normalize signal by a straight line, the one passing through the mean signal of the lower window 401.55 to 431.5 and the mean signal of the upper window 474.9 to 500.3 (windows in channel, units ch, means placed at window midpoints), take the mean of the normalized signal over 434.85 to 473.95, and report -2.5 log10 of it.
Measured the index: -0.05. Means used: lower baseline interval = 7.09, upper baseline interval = 7.7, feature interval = 7.78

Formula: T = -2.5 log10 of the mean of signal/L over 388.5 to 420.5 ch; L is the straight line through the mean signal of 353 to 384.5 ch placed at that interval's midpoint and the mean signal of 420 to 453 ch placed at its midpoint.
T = 0.27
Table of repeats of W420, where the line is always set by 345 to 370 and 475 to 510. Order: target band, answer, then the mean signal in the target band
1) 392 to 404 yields 4.9 ch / 4.57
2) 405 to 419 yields 1.5 ch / 6.88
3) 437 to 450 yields -0.2 ch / 7.83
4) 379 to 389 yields 3.9 ch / 4.67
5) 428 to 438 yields -0.1 ch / 7.81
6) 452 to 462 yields -0.1 ch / 7.76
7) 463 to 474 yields -0.1 ch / 7.75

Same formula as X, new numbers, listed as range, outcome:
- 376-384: 5.24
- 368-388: 5.54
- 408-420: 7.14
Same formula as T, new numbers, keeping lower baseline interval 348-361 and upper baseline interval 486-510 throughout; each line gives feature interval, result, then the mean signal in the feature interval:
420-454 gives 0.01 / 7.81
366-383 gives 0.31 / 6.04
